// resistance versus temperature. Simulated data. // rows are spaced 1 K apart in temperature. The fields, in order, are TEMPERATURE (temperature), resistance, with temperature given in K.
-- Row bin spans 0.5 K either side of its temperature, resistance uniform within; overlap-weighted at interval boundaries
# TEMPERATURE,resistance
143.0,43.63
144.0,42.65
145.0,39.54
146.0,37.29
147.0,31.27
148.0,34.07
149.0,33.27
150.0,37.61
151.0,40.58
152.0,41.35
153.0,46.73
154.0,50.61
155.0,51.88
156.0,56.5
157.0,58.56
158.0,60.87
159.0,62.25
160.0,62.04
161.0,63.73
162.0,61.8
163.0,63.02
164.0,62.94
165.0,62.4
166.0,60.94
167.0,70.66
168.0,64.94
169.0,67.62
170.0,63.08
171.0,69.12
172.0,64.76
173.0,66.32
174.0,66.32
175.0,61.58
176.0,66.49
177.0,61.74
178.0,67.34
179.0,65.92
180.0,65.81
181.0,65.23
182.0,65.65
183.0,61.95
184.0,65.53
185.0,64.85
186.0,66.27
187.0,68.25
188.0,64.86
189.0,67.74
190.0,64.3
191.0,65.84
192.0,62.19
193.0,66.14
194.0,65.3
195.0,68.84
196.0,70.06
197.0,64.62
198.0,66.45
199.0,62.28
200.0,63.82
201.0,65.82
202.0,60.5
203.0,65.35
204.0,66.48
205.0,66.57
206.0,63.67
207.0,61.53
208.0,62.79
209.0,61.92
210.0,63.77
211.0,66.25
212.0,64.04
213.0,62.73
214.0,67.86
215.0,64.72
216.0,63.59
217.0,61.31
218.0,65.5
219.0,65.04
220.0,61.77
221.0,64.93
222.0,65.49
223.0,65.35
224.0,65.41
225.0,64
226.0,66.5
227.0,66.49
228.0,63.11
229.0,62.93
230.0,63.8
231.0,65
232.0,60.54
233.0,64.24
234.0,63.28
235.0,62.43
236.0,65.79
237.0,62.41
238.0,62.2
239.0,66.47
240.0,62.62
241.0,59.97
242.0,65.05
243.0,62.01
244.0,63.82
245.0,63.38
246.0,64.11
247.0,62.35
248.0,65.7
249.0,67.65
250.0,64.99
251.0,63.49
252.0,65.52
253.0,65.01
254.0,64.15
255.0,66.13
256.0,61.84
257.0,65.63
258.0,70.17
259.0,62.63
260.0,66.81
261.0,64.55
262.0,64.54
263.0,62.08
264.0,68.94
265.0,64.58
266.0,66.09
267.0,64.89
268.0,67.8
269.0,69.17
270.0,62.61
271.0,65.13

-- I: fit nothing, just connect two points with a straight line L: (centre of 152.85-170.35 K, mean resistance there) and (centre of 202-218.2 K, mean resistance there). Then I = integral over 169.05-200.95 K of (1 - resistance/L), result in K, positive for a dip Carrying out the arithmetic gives -1.6 K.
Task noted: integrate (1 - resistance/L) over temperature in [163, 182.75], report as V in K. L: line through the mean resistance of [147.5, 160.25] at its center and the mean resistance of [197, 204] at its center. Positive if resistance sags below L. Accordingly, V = -3.6 K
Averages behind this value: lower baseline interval 48.7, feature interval 65.1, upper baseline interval 64.3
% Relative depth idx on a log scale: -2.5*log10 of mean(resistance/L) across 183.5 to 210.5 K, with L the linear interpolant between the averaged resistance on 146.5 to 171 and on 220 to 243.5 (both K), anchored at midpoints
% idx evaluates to -0.10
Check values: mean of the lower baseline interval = 54.8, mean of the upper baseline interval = 63.9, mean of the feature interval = 65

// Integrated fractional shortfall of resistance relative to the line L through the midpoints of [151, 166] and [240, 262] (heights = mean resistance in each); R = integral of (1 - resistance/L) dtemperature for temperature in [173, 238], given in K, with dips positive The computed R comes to -4.2 K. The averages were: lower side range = 57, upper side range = 64.5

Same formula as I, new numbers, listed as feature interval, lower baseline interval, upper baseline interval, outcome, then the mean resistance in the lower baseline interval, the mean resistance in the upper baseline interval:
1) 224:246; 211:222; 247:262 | 0.4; 64.3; 65.2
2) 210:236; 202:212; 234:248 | -0.2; 64.1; 63.4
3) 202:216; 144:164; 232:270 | -1.5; 49.3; 64.6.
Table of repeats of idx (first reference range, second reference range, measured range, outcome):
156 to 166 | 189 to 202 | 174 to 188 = -0.02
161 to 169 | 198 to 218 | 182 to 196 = -0.03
